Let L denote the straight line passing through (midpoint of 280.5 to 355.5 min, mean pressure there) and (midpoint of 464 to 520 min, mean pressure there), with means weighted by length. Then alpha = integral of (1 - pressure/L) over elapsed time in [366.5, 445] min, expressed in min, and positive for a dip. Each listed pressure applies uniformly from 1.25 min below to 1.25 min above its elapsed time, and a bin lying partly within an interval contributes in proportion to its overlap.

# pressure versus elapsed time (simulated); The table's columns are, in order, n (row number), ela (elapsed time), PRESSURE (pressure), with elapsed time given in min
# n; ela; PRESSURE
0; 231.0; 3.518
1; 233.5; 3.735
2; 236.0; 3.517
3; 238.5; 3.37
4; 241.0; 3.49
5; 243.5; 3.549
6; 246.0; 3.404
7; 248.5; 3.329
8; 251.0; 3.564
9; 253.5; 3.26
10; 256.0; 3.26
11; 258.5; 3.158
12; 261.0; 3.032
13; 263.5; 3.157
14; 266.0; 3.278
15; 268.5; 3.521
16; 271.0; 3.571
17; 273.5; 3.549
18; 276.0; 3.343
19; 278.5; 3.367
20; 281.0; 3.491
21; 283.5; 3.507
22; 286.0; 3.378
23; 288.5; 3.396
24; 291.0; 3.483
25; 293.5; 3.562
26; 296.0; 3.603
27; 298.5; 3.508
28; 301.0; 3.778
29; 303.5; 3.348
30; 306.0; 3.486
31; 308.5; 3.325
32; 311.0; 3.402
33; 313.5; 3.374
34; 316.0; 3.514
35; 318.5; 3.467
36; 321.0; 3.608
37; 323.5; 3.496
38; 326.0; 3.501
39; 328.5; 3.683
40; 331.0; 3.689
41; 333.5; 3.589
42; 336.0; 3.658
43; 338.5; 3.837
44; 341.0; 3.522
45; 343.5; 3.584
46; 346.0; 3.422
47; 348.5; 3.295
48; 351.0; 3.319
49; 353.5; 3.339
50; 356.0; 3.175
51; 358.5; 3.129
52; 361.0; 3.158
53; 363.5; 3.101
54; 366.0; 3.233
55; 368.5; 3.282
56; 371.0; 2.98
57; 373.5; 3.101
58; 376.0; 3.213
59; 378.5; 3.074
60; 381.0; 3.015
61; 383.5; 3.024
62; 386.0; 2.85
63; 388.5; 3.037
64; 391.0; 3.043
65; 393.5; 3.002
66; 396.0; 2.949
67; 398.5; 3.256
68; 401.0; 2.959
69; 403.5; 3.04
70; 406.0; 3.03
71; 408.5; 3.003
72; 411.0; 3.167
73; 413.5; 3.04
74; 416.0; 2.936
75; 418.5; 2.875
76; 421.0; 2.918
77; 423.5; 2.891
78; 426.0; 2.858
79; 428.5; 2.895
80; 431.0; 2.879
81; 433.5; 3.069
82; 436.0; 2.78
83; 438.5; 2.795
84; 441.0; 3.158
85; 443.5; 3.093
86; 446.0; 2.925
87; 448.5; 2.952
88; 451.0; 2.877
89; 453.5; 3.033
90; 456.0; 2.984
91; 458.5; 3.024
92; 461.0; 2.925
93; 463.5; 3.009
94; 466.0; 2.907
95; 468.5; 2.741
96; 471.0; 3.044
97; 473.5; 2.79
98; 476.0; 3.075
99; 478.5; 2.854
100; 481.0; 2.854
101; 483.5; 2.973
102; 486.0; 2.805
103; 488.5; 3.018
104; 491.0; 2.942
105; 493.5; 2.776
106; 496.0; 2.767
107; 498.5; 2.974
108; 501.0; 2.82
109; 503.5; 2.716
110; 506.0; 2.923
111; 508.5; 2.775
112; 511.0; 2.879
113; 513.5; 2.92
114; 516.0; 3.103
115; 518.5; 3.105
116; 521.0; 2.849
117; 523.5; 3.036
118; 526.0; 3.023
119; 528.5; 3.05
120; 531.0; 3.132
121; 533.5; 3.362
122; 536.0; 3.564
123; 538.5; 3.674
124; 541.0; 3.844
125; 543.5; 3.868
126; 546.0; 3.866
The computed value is 4.6 min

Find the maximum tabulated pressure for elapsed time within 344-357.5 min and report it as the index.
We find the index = 3.422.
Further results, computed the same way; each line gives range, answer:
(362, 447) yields 3.282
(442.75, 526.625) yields 3.105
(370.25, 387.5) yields 3.213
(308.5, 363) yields 3.837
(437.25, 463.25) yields 3.158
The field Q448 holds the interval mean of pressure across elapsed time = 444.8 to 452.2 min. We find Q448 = 2.92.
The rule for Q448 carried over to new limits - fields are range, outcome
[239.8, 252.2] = 3.47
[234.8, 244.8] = 3.48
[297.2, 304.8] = 3.54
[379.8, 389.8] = 2.98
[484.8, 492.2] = 2.92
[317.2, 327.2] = 3.52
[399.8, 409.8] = 3.01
